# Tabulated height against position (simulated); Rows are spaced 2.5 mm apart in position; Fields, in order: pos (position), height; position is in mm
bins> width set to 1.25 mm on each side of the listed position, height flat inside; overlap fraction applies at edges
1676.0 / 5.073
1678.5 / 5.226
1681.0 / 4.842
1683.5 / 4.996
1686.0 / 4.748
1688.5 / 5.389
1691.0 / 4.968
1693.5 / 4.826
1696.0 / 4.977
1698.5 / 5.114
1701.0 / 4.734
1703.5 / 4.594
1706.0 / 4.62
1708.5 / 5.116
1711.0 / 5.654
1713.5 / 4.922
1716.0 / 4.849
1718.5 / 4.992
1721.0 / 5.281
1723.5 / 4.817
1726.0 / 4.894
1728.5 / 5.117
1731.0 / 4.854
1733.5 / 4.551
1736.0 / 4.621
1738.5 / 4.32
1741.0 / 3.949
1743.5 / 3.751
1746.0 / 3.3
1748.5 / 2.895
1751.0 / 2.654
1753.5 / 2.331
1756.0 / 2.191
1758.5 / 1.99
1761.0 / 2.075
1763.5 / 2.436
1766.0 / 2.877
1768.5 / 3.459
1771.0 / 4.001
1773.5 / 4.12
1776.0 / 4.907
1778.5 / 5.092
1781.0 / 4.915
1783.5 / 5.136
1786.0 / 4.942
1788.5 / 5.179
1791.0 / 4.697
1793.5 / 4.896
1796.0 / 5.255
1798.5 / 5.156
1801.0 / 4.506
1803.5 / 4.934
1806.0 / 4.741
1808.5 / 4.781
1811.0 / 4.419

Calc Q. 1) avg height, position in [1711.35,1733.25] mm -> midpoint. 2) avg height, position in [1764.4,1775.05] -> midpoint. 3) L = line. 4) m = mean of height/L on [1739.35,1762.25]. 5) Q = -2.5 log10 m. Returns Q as 0.43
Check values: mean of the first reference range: 4.98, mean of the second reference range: 3.61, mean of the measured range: 2.82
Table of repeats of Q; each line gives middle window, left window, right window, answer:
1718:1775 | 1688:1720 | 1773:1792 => 0.31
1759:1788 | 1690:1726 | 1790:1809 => 0.23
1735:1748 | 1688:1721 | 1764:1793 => 0.20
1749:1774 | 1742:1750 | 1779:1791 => 0.40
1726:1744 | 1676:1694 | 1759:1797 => 0.02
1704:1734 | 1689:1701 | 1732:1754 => -0.16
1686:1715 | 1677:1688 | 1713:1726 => 0.00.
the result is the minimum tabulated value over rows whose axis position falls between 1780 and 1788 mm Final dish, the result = 4.915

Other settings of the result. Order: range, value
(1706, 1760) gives 1.99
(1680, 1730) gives 4.594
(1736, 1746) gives 3.3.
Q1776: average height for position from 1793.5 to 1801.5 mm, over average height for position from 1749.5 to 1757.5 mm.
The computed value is 2.09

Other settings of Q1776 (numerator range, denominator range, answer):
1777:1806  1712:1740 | 1.03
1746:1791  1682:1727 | 0.73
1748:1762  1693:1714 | 0.47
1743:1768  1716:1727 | 0.53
